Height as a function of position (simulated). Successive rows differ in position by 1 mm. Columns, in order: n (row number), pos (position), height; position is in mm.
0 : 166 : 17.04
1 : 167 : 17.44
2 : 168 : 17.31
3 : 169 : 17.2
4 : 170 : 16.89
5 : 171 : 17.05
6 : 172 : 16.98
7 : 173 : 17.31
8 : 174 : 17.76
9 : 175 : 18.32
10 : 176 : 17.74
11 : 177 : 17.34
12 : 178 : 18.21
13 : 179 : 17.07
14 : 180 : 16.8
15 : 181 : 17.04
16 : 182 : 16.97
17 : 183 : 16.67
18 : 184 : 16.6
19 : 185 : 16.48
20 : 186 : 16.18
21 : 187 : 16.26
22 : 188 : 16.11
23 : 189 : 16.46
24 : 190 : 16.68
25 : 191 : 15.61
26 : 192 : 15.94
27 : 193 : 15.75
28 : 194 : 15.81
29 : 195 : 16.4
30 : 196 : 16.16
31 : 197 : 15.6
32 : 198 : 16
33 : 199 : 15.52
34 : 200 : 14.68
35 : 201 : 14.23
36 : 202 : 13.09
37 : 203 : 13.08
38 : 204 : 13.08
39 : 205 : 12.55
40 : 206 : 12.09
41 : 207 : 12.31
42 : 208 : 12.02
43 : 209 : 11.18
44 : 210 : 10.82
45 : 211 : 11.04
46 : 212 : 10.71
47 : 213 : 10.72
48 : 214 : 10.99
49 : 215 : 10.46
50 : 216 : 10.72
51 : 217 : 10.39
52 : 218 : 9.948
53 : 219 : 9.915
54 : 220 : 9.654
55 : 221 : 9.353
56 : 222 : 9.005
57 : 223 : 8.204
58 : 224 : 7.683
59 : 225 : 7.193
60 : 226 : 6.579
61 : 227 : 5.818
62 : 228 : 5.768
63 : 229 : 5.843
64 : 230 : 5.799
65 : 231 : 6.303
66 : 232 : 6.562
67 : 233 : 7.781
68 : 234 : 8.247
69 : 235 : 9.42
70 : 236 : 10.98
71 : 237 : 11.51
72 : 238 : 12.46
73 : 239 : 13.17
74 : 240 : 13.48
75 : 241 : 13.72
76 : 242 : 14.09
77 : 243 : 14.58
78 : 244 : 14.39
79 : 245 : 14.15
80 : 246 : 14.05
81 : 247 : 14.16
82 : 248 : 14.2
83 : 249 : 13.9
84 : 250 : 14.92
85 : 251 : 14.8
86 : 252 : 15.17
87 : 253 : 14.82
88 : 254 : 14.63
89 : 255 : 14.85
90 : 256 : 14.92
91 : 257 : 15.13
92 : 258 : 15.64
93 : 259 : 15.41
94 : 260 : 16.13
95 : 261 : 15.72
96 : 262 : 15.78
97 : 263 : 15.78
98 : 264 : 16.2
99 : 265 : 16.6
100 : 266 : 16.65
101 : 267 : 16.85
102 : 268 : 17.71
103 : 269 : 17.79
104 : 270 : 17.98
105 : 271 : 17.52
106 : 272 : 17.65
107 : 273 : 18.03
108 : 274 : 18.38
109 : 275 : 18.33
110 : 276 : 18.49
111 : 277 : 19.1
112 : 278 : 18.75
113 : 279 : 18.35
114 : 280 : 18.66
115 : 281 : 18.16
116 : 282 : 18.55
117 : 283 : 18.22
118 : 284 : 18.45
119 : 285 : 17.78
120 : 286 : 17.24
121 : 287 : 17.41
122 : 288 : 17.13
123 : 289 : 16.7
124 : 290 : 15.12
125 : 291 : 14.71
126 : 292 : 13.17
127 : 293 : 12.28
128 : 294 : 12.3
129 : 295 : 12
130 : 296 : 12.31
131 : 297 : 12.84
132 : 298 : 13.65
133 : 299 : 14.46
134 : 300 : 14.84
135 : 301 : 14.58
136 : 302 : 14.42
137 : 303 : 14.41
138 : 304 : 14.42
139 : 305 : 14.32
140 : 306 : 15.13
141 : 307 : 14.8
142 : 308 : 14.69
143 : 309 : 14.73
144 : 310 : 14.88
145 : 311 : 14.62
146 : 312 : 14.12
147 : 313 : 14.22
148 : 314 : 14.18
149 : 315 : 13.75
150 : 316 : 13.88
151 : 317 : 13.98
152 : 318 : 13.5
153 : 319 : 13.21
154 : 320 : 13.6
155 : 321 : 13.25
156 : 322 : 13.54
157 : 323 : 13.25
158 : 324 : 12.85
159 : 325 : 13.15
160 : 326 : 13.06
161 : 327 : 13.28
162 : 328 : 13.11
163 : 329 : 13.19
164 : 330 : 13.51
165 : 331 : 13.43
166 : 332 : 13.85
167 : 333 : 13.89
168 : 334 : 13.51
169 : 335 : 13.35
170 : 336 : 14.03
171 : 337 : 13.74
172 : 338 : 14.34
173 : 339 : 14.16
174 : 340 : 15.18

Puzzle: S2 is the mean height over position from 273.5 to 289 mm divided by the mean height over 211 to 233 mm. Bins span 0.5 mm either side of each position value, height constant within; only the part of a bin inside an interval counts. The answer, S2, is 2.14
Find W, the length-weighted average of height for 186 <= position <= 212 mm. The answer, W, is 14.3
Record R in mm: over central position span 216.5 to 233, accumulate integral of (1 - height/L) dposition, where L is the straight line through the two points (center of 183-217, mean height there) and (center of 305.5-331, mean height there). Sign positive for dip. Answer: 7.3 mm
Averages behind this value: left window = 14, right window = 13.8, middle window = 7.75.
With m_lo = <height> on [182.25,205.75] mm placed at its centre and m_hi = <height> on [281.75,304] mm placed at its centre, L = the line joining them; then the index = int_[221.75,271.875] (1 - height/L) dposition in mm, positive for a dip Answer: 7.76 mm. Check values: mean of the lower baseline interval 15.4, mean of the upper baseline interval 15.1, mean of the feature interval 12.9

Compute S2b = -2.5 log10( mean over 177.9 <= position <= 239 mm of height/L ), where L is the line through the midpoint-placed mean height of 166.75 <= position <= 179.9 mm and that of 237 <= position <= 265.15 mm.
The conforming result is 0.31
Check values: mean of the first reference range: 17.4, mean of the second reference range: 14.7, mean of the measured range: 12.2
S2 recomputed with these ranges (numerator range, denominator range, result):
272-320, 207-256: 1.40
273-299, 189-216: 1.20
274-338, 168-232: 1.12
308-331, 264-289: 0.77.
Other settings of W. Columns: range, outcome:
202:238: 9.62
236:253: 13.9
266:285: 18.1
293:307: 13.8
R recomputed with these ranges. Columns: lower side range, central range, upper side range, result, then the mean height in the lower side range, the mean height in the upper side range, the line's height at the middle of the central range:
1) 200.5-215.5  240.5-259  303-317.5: -2.4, 11.9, 14.4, 12.9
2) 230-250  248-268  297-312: -4.6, 11.9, 14.5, 12.6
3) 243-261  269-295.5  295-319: -4.6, 14.8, 14.1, 14.4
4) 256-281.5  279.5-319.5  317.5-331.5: 0.3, 17.2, 13.3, 15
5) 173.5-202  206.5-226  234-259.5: 6.6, 16.4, 13.8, 15.2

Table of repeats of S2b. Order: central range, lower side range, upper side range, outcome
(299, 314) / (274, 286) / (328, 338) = 0.10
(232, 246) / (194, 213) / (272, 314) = 0.19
